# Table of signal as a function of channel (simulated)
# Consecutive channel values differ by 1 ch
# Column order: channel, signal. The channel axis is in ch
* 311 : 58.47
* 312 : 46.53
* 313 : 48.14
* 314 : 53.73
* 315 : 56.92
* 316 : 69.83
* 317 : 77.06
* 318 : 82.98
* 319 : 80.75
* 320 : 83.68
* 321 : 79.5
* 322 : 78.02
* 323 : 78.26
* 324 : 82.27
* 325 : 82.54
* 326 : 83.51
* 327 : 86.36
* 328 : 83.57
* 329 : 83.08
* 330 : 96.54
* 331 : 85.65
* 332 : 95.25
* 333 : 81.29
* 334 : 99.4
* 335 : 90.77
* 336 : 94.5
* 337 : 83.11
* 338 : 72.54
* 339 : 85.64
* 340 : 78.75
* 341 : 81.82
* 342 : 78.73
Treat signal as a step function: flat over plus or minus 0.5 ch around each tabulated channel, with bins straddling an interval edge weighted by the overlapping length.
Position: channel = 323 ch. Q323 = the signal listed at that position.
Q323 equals 78.26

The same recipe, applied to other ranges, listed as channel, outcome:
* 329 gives 83.08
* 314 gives 53.73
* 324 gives 82.27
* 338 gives 72.54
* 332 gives 95.25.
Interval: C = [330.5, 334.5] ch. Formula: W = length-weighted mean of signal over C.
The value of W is 90.4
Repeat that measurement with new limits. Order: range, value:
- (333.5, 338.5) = 88.1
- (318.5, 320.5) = 82.2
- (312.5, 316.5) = 57.2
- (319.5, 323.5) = 79.9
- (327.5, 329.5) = 83.3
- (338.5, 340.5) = 82.2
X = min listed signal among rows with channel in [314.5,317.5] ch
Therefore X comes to 56.92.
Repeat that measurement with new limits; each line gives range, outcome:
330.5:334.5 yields 81.29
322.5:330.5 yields 78.26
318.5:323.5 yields 78.02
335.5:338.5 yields 72.54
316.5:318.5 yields 77.06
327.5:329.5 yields 83.08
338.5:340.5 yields 78.75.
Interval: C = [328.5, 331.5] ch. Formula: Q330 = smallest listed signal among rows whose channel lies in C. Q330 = 83.08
